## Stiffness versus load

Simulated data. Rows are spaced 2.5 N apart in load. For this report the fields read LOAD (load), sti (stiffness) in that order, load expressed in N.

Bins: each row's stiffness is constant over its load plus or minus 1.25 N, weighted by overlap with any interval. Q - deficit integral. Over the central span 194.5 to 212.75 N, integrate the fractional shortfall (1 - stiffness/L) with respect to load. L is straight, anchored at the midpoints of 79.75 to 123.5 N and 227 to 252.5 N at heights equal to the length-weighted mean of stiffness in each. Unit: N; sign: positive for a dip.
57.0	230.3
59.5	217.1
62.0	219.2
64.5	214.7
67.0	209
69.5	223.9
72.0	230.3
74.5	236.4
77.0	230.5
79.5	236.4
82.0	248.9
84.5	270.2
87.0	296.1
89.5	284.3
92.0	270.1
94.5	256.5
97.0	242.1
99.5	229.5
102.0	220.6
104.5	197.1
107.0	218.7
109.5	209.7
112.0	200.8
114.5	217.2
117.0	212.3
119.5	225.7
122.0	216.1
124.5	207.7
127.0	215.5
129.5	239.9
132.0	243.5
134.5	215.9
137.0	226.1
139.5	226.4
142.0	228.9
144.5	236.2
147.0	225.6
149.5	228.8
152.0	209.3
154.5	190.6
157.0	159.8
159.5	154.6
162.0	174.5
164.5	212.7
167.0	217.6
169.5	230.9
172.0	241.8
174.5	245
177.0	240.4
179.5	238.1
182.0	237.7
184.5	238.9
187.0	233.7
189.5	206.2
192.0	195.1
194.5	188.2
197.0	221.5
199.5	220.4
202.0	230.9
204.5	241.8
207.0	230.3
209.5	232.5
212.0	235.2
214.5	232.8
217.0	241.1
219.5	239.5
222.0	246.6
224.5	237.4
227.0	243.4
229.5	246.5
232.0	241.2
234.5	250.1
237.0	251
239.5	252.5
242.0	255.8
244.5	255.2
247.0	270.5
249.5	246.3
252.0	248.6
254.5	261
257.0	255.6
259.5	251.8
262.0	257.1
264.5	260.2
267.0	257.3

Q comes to 1.5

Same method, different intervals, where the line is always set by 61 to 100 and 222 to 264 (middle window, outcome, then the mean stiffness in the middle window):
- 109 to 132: 2.6 N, 218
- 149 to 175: 4.6 N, 204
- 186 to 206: 2.6 N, 217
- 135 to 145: 0.8 N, 228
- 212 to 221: 0.5 N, 238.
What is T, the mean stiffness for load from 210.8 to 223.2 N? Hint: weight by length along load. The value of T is 239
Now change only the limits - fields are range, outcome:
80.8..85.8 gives 260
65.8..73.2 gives 221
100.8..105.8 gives 209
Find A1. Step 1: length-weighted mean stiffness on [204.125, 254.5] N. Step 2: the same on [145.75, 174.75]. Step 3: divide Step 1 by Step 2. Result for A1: 1.19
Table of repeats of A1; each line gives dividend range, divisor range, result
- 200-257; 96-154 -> 1.11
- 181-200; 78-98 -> 0.83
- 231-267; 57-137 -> 1.10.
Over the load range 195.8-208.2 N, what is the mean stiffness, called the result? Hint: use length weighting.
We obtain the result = 229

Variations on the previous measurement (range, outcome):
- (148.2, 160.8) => 189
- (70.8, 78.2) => 232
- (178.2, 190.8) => 231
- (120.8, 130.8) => 220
